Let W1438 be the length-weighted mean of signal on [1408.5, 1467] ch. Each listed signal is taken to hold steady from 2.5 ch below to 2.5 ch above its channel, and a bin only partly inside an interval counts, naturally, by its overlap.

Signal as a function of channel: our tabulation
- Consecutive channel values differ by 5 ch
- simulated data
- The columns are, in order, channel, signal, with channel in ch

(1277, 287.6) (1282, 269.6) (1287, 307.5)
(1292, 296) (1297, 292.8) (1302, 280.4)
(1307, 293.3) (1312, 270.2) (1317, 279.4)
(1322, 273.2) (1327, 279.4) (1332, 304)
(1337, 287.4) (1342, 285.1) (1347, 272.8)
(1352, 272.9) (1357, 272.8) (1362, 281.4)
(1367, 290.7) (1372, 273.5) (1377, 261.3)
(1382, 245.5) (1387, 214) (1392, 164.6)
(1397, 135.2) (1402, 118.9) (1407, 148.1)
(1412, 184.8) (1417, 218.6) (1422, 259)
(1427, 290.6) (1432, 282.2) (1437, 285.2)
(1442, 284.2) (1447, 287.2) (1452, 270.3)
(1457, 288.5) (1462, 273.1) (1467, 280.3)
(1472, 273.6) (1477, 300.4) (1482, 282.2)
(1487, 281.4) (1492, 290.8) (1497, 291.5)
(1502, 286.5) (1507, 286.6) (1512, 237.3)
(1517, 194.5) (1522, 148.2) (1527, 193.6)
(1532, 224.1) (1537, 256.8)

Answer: 264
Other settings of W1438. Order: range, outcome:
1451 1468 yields 279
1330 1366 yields 282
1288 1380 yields 282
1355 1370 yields 282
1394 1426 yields 183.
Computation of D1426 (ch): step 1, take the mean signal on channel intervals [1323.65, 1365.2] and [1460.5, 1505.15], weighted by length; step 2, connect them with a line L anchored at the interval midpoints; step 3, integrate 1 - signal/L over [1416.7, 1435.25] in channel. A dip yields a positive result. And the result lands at 1.0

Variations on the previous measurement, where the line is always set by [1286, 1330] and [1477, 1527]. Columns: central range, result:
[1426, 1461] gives -2.6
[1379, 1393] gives 3.0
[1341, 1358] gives 0.2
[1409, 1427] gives 2.6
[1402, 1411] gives 4.1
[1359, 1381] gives 0.1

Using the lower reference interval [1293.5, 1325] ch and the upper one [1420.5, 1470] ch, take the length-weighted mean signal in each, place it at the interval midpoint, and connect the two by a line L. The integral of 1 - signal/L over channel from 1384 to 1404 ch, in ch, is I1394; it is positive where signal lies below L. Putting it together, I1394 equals 8.5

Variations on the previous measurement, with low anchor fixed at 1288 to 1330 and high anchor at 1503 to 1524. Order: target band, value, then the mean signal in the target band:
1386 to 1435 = 9.85 ch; 202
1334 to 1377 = -1.35 ch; 279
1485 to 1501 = -4.09 ch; 288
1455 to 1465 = -1.72 ch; 280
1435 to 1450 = -2.49 ch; 285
